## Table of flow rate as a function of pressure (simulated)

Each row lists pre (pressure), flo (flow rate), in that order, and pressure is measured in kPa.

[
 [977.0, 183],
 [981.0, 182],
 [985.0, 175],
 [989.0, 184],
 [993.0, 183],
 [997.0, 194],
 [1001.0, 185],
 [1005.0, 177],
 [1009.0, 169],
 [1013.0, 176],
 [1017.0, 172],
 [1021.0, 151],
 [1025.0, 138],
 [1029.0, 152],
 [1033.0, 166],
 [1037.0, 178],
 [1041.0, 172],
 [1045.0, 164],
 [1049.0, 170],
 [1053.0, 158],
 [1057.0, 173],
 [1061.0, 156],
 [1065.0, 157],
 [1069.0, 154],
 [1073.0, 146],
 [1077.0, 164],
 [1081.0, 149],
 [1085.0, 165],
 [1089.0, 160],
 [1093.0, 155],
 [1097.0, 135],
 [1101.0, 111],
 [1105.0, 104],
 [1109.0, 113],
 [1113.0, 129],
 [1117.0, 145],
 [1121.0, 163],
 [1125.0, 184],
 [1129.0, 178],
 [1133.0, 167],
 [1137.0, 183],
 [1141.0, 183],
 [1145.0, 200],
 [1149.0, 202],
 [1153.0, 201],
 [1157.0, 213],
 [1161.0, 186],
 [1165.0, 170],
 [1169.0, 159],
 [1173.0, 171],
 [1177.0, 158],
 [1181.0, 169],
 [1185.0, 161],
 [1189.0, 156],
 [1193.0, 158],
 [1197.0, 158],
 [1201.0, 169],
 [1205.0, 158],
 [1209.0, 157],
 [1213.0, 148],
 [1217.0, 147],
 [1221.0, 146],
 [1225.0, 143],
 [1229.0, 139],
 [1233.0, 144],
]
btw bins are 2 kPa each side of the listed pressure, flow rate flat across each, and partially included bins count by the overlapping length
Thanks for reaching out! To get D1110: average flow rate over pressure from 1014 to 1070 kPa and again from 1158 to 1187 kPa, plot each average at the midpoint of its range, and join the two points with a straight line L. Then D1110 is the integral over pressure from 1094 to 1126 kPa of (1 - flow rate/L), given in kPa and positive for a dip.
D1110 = 6.0 kPa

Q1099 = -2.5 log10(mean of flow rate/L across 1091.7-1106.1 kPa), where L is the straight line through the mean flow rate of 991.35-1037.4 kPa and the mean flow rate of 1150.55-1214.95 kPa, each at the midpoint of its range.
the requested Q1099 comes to 0.32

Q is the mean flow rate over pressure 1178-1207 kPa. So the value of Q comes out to 161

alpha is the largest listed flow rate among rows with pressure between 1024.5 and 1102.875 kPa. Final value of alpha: 178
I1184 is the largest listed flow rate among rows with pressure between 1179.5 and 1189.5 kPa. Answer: 169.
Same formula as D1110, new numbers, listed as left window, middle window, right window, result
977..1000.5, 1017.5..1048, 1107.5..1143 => 2.6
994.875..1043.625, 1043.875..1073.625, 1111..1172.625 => 2.0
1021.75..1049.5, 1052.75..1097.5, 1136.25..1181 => 3.2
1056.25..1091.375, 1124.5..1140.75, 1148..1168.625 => 0.3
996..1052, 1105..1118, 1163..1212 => 3.2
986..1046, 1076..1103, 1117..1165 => 4.7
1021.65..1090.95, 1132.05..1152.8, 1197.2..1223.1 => -4.3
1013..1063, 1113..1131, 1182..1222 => -0.4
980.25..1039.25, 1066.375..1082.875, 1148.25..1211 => 1.7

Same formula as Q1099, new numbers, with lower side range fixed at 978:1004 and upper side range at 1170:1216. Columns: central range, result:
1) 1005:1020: 0.06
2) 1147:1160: -0.23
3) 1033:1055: 0.06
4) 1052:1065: 0.09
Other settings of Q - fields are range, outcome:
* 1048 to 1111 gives 148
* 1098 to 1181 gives 166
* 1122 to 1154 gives 186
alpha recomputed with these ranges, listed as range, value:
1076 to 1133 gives 184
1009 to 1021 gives 176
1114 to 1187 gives 213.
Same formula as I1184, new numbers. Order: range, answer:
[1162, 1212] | 171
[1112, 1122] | 163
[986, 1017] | 194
